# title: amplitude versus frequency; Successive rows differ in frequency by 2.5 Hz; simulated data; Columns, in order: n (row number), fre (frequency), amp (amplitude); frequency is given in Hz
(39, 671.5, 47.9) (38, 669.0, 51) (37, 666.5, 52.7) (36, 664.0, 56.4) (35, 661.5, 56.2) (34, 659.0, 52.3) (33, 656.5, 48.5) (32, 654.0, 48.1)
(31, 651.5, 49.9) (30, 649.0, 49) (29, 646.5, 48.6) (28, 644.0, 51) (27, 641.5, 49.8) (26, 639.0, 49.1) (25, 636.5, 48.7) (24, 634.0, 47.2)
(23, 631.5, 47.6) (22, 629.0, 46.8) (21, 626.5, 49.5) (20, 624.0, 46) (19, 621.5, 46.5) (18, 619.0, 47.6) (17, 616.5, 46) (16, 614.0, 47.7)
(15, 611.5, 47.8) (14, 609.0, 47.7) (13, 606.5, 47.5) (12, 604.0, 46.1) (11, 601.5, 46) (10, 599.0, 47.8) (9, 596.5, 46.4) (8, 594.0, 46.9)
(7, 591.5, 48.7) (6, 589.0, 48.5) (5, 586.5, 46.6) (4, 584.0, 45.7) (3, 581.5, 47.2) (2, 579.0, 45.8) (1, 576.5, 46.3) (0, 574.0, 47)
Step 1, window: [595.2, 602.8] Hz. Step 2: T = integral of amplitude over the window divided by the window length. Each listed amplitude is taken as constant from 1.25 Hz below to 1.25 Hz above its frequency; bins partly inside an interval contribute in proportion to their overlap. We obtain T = 46.7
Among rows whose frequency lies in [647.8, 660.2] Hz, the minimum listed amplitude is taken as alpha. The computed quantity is 48.1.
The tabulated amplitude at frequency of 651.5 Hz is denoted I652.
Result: 49.9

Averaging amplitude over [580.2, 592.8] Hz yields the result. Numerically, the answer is 47.3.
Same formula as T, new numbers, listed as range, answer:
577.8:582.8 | 46.5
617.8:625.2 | 46.7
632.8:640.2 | 48.3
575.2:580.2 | 46.1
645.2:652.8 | 49.2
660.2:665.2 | 56.3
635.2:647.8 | 49.4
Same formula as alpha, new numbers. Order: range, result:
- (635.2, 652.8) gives 48.6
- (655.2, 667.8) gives 48.5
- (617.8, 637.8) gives 46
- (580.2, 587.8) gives 45.7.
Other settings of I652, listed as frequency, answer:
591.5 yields 48.7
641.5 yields 49.8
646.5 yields 48.6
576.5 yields 46.3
